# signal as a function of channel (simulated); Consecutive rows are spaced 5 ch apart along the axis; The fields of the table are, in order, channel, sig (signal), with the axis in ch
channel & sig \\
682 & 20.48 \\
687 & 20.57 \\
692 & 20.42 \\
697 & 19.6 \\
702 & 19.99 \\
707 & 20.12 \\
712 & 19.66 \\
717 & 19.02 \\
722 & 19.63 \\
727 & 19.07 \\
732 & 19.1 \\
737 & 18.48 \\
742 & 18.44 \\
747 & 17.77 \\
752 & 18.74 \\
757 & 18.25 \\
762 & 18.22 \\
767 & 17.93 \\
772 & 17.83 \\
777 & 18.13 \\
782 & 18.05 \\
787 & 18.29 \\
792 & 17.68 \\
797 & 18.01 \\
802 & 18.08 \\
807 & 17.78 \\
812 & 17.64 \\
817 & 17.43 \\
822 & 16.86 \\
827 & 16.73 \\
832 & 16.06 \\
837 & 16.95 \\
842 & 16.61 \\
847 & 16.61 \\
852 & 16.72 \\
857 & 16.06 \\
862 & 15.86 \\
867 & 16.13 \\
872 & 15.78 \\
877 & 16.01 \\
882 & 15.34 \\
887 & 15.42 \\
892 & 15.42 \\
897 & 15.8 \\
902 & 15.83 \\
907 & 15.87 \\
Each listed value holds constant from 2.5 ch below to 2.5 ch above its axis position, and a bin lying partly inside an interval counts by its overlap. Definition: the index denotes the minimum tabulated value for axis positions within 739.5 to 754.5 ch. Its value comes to 17.77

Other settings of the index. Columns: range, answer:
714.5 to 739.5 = 18.48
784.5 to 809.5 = 17.68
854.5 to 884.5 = 15.34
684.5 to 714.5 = 19.6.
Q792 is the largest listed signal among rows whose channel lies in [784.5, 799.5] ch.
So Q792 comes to 18.29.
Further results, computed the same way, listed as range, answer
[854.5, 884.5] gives 16.13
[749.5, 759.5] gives 18.74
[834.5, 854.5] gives 16.95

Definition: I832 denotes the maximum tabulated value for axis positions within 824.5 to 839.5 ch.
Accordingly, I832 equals 16.95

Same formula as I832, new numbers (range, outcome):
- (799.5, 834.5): 18.08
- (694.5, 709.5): 20.12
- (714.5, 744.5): 19.63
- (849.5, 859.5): 16.72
